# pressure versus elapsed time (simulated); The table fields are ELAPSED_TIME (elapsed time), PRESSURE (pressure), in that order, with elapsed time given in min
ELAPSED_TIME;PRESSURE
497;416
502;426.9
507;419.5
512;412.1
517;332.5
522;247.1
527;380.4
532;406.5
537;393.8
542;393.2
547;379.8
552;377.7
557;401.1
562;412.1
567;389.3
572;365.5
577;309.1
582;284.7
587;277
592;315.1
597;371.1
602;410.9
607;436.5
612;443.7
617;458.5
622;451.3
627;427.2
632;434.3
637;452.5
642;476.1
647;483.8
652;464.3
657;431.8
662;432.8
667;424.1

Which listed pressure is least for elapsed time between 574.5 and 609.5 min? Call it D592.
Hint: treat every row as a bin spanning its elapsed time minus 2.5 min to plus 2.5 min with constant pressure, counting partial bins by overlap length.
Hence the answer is 277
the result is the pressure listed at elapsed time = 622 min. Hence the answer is 451.3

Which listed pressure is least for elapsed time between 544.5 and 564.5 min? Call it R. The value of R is 377.7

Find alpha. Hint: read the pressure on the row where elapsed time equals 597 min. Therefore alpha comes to 371.1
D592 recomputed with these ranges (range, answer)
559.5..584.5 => 284.7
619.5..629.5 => 427.2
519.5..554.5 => 247.1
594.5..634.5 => 371.1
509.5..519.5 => 332.5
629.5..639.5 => 434.3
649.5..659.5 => 431.8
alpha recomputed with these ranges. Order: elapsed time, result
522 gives 247.1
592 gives 315.1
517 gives 332.5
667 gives 424.1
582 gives 284.7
